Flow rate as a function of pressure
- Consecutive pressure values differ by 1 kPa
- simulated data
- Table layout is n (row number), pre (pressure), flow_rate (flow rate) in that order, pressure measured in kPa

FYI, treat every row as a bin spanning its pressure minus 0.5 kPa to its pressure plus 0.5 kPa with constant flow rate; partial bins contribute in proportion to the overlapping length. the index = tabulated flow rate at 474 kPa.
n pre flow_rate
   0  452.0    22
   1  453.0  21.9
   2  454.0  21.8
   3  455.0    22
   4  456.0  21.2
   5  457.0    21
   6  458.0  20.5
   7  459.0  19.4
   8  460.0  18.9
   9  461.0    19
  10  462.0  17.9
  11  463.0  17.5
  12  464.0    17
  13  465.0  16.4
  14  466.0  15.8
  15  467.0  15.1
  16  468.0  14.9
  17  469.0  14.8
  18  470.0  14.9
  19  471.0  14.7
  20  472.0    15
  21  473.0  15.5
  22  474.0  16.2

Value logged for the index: 16.2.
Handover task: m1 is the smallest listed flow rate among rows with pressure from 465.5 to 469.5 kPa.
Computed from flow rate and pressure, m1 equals 14.8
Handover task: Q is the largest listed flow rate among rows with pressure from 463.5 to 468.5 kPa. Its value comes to 17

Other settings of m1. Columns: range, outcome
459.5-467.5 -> 15.1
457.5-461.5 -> 18.9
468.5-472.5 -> 14.7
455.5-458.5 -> 20.5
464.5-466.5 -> 15.8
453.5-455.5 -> 21.8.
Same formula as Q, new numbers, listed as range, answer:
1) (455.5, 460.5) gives 21.2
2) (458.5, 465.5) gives 19.4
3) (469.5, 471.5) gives 14.9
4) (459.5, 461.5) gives 19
